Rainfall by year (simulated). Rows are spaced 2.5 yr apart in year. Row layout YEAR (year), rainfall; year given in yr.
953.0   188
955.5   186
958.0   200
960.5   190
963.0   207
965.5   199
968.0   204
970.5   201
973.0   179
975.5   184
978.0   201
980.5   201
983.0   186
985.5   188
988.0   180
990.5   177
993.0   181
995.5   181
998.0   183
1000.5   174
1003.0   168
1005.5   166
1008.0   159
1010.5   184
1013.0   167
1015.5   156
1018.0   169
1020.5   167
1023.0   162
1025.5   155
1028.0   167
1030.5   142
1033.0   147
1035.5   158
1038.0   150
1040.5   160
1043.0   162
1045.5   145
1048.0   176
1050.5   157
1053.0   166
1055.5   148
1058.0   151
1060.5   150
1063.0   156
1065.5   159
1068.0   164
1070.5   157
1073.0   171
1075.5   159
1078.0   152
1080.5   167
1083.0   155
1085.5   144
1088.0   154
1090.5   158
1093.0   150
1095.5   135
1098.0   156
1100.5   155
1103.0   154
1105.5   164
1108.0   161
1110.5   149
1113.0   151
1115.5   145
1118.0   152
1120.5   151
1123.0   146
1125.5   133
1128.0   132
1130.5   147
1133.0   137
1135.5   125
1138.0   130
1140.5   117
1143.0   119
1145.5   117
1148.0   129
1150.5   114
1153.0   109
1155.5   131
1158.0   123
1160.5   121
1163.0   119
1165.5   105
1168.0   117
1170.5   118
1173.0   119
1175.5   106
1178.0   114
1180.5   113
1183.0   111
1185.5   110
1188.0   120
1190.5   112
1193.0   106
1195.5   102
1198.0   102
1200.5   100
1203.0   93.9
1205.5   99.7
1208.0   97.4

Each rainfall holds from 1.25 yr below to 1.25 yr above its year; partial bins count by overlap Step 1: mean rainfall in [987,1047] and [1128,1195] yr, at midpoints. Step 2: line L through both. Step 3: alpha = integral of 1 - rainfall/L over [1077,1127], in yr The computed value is -4.97 yr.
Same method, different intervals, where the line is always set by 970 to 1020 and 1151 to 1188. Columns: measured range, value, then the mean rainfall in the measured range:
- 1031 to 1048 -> 0.8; 155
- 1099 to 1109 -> -1.4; 158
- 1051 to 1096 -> -1.6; 156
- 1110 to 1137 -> -2.0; 142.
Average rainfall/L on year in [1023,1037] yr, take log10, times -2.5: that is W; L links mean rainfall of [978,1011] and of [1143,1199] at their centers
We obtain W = 0.083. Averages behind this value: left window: 180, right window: 115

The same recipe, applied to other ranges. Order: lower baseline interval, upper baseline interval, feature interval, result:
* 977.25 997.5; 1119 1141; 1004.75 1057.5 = 0.07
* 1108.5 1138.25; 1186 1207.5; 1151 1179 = 0.04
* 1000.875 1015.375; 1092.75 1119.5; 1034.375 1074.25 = 0.02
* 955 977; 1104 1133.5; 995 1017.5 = 0.07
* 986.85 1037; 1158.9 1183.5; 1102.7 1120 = -0.15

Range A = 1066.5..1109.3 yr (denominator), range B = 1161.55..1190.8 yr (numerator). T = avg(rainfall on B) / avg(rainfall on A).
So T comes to 0.73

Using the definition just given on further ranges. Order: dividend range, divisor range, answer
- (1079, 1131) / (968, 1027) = 0.85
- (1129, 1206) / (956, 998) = 0.61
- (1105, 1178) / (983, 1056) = 0.78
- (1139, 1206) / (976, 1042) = 0.66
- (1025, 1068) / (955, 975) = 0.80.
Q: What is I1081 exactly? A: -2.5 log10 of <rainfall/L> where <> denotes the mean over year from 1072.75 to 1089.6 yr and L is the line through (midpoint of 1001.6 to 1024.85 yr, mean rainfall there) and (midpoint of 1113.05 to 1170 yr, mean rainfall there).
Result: -0.07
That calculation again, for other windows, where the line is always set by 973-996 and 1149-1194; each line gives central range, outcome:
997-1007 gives 0.047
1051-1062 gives 0.034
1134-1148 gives 0.036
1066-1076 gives -0.065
